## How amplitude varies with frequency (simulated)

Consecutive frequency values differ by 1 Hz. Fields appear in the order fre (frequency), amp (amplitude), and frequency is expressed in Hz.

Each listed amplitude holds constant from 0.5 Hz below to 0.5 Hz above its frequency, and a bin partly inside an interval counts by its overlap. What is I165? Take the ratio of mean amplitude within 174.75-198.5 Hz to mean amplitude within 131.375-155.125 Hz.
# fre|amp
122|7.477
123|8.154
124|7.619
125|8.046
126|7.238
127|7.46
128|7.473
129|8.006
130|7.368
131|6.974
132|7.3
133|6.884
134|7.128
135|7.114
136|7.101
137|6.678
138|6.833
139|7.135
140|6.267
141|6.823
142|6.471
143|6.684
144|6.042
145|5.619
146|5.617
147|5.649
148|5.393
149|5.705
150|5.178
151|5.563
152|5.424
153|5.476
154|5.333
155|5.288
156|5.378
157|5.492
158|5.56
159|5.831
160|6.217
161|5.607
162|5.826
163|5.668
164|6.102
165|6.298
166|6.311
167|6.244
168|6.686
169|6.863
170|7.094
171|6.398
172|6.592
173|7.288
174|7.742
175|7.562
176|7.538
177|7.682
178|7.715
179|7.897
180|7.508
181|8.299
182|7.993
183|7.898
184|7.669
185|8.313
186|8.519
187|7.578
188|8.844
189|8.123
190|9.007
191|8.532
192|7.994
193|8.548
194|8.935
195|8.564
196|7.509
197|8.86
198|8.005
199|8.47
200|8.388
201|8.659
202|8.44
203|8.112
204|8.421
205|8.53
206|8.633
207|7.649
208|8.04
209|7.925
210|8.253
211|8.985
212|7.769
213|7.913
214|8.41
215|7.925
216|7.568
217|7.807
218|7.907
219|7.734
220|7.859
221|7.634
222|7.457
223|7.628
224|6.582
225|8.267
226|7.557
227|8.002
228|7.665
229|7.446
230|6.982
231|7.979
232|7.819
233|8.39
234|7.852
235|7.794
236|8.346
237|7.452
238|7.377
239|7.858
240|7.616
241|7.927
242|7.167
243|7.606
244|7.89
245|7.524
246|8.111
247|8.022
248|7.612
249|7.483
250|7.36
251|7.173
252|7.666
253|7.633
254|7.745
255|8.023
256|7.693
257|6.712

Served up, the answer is 1.31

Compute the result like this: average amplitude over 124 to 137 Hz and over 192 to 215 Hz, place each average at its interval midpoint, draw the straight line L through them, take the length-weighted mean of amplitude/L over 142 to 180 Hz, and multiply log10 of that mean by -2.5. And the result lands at 0.23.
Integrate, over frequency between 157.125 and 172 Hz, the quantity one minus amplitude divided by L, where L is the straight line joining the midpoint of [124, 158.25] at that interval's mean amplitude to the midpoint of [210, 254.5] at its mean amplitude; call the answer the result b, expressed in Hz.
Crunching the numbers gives 1.3 Hz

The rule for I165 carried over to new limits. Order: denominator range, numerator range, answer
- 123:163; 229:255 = 1.20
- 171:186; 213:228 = 1.01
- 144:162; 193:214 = 1.49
